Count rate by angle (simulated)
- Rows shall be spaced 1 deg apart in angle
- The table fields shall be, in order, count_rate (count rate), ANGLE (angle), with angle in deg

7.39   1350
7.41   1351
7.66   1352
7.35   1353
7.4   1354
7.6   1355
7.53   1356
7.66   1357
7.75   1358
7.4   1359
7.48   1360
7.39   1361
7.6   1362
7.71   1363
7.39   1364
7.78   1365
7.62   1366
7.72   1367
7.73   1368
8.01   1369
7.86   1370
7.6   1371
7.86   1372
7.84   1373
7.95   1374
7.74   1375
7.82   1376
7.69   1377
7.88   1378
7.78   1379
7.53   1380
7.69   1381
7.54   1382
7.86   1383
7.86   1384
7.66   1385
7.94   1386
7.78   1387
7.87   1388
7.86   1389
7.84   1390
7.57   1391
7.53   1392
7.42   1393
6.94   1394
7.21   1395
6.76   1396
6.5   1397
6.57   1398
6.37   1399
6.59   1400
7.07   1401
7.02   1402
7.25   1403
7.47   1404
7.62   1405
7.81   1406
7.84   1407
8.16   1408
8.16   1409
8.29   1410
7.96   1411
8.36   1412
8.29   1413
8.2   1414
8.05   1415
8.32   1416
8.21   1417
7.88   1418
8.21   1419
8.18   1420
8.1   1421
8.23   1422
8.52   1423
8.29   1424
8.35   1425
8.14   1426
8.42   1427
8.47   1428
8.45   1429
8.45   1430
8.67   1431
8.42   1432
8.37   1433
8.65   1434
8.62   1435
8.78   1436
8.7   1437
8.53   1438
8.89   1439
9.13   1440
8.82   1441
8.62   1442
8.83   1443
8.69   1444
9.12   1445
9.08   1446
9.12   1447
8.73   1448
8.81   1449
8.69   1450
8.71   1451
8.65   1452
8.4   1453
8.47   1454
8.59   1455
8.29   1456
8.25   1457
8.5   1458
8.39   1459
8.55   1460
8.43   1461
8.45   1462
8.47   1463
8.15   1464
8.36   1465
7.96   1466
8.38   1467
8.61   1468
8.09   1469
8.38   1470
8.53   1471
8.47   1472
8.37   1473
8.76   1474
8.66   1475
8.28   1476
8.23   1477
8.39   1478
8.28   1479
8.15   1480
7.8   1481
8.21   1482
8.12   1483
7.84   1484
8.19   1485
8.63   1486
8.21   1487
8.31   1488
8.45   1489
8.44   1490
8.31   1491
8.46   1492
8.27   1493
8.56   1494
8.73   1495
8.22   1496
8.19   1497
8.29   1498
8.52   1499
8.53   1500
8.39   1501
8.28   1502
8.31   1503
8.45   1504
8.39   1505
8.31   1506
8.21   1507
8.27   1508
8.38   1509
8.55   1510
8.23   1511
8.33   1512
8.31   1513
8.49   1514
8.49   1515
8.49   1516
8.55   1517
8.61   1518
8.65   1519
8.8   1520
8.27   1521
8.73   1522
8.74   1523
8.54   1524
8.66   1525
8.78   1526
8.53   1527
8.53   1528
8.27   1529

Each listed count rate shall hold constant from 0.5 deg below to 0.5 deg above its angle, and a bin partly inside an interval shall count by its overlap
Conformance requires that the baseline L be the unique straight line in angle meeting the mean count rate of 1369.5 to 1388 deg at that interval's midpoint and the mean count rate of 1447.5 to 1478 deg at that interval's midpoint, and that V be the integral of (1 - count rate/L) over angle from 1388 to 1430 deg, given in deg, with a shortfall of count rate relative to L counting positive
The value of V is 1.3 deg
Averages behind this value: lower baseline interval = 7.77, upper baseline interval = 8.45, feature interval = 7.78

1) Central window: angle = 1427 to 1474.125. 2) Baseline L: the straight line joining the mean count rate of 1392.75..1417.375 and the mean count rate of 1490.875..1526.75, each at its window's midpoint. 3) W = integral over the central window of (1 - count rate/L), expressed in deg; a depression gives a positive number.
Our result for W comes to -3.8 deg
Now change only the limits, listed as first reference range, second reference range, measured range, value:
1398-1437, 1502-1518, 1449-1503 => -0.76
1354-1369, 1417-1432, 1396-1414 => 1.35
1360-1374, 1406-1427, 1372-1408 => 1.96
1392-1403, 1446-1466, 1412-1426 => -1.36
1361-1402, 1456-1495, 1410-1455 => -3.04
